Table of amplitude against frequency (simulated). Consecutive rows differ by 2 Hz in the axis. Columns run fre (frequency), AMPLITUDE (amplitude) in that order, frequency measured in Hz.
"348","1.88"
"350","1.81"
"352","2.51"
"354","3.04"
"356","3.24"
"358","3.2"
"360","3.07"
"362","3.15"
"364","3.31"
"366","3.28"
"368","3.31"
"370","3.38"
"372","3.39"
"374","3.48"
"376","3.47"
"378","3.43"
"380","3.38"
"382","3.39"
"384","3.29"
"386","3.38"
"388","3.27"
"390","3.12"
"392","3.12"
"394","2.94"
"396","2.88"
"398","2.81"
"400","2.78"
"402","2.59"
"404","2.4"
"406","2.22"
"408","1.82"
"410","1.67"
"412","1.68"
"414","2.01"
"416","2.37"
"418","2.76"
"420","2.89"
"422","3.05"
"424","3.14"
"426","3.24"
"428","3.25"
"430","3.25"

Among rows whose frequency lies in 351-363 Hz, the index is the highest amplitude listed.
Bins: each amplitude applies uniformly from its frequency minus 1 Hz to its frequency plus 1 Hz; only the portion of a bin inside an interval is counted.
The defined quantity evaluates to 3.24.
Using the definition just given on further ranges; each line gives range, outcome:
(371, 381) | 3.48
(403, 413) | 2.4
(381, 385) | 3.39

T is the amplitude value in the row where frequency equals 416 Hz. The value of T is 2.37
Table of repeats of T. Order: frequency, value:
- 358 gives 3.2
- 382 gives 3.39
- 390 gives 3.12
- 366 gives 3.28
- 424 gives 3.14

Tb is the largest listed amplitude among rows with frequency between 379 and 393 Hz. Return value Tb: 3.39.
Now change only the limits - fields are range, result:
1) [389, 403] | 3.12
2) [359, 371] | 3.38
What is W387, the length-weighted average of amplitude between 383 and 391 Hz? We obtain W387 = 3.27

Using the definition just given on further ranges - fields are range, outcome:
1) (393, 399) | 2.88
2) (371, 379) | 3.44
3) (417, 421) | 2.83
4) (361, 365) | 3.23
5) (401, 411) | 2.14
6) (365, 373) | 3.34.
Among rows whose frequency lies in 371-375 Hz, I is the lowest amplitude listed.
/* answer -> 3.39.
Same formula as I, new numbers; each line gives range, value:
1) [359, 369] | 3.07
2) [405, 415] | 1.67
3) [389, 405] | 2.4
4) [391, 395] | 2.94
